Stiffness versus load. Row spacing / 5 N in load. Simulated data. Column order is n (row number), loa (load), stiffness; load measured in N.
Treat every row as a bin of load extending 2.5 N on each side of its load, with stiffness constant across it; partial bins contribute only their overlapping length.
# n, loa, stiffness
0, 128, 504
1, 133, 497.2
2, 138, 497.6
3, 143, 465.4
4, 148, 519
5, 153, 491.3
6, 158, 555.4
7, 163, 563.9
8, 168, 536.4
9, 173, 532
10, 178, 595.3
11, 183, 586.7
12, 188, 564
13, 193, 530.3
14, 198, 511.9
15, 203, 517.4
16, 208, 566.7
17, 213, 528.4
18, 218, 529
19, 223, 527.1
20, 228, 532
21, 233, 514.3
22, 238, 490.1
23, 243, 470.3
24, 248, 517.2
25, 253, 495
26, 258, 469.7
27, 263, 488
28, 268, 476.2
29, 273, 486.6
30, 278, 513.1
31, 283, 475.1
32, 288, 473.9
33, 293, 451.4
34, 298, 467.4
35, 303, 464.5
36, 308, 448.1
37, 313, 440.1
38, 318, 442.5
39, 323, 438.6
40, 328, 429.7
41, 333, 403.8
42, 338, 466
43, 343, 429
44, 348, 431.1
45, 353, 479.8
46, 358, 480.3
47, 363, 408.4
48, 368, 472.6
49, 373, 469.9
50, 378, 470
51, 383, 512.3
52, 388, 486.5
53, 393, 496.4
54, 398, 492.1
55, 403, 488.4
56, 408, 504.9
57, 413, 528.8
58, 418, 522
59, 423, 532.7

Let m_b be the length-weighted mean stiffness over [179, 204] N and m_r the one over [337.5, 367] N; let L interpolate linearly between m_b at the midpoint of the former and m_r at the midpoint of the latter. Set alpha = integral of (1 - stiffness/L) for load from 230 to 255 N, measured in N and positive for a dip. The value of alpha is 0.9 N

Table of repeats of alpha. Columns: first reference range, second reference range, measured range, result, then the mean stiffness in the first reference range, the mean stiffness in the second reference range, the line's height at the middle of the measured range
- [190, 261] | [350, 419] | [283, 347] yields 6.6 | 514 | 485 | 498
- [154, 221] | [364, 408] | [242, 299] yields 4.1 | 546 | 484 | 520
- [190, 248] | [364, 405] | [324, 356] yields 3.4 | 520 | 483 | 493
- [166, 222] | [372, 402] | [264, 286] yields 1.4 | 545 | 489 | 521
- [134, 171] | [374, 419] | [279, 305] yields 1.9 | 518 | 498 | 507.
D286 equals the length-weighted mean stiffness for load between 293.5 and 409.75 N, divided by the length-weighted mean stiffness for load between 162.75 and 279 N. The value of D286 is 0.88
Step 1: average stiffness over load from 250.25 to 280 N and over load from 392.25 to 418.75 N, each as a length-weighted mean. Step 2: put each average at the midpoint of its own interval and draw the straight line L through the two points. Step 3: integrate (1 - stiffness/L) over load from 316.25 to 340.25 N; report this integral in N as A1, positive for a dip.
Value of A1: 2.9 N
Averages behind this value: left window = 488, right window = 505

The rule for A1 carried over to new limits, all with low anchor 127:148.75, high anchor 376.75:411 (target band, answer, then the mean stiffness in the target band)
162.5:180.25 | -2.2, 556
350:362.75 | 0.7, 465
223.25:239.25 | -0.7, 516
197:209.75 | -1.0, 532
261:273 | 0.3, 483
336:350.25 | 1.5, 441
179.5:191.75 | -1.9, 572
